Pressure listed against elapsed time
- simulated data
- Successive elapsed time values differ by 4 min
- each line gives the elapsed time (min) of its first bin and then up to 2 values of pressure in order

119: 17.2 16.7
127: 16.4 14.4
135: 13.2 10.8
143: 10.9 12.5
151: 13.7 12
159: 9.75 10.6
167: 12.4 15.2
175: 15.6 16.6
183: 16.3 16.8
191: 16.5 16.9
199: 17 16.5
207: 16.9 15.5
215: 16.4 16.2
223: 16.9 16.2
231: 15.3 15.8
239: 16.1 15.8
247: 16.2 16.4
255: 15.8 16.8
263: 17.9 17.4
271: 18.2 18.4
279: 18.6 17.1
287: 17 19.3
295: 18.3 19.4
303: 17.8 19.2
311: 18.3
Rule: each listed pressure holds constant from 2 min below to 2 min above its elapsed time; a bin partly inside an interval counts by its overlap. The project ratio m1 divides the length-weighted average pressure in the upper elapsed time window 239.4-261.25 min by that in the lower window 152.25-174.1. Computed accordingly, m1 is 1.3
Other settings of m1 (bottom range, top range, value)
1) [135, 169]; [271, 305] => 1.56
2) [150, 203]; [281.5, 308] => 1.25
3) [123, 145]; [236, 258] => 1.19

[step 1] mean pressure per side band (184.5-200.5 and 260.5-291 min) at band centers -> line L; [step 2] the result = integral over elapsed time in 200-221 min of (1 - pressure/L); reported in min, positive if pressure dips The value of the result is 0.8 min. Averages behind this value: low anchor 16.8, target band 16.3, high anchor 17.9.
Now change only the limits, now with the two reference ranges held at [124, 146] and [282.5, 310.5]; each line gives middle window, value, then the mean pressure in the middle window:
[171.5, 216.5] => -3.84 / 16.4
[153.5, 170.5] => 3.15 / 11.5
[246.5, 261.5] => 0.58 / 16.4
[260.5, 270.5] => -0.17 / 17.7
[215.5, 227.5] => -0.34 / 16.5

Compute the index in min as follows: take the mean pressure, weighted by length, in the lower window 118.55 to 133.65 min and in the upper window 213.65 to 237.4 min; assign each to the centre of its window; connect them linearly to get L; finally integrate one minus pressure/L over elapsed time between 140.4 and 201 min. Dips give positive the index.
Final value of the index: 7.1 min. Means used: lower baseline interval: 15.9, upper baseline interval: 16.1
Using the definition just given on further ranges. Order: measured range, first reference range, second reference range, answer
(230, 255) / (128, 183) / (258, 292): 0.91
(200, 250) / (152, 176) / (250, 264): -3.20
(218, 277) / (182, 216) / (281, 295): 2.18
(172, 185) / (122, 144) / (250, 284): -0.96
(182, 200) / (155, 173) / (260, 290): -4.43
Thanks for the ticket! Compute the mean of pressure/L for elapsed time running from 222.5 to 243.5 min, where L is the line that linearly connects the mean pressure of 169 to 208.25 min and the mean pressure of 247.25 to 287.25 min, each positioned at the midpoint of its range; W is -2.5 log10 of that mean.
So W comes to 0.06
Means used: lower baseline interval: 16.4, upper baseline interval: 17.3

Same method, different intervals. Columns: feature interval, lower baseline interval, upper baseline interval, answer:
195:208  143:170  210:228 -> -0.12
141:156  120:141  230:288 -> 0.20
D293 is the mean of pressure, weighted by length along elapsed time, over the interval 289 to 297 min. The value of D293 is 18.8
